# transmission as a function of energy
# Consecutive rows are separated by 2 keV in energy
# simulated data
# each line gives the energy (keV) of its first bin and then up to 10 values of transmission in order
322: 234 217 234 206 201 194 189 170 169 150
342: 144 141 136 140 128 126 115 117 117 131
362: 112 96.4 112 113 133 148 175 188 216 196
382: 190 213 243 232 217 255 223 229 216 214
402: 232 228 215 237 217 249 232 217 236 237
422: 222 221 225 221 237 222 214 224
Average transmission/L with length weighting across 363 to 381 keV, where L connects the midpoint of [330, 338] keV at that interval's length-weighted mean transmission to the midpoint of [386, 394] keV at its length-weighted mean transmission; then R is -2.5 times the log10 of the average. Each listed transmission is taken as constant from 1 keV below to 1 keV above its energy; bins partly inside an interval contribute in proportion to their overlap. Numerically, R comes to 0.39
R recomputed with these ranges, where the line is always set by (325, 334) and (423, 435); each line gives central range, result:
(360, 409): 0.13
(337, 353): 0.42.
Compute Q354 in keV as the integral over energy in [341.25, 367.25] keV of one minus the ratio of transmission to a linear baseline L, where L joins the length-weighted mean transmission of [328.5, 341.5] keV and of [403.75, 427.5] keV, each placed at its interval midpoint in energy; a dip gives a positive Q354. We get 9.02 keV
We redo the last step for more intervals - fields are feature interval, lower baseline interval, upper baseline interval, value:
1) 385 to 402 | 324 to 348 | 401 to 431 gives -1.22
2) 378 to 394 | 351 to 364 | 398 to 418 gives -3.69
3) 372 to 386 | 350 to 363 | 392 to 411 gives -1.87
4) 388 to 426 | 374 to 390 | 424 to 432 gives -1.62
